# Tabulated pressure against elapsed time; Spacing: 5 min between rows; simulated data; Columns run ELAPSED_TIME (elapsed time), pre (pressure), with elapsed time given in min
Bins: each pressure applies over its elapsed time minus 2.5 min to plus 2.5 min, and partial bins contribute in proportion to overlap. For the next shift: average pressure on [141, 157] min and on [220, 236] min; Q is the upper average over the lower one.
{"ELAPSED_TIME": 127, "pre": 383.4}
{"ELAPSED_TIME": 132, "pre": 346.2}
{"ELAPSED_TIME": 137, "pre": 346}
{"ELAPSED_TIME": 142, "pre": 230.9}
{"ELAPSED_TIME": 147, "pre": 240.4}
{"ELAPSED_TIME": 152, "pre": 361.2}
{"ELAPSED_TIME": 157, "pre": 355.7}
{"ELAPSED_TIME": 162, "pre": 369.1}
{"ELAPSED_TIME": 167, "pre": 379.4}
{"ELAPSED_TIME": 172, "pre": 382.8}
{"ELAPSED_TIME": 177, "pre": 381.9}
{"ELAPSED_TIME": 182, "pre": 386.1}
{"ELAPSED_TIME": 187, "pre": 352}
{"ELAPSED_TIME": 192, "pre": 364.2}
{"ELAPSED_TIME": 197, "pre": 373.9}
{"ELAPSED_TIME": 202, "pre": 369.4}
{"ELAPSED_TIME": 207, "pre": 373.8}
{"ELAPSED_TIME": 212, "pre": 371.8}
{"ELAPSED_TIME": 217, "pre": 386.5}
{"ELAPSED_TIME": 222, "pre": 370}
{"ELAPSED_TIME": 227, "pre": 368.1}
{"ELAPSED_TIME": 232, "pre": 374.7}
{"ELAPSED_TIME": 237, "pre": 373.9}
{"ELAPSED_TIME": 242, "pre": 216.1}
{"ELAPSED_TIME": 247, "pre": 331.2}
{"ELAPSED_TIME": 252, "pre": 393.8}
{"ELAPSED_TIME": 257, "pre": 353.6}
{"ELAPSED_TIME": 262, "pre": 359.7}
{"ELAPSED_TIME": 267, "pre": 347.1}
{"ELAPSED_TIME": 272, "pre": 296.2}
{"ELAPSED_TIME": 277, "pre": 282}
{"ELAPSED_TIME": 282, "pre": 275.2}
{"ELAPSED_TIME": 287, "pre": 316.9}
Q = 1.26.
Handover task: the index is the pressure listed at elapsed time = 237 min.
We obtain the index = 373.9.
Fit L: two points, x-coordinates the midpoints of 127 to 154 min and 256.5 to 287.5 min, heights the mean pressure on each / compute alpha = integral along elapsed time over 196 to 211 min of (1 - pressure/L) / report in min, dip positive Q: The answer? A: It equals -2.8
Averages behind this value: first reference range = 311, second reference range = 317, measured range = 372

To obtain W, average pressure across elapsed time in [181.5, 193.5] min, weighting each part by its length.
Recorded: 365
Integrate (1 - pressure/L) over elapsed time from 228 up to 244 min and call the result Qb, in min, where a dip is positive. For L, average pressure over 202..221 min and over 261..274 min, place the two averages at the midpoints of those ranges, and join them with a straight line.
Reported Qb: 1.3 min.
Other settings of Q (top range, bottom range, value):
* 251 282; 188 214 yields 0.90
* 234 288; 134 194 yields 0.93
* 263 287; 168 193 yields 0.82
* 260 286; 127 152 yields 1.01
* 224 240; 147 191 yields 1.01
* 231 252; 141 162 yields 1.06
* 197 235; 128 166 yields 1.15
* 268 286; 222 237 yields 0.79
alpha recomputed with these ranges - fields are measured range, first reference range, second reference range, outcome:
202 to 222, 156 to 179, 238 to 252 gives -2.41 min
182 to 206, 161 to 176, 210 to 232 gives 0.56 min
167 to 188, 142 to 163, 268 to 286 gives -4.43 min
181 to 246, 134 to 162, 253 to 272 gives -4.97 min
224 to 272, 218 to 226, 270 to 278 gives -2.04 min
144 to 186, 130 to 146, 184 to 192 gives -2.94 min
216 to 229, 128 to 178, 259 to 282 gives -1.90 min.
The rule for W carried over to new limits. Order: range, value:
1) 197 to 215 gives 372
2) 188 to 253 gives 358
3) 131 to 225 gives 355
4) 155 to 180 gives 374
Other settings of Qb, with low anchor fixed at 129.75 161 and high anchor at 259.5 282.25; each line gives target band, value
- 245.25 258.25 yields -1.9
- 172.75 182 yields -2.0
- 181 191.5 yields -1.7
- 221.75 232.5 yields -1.9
